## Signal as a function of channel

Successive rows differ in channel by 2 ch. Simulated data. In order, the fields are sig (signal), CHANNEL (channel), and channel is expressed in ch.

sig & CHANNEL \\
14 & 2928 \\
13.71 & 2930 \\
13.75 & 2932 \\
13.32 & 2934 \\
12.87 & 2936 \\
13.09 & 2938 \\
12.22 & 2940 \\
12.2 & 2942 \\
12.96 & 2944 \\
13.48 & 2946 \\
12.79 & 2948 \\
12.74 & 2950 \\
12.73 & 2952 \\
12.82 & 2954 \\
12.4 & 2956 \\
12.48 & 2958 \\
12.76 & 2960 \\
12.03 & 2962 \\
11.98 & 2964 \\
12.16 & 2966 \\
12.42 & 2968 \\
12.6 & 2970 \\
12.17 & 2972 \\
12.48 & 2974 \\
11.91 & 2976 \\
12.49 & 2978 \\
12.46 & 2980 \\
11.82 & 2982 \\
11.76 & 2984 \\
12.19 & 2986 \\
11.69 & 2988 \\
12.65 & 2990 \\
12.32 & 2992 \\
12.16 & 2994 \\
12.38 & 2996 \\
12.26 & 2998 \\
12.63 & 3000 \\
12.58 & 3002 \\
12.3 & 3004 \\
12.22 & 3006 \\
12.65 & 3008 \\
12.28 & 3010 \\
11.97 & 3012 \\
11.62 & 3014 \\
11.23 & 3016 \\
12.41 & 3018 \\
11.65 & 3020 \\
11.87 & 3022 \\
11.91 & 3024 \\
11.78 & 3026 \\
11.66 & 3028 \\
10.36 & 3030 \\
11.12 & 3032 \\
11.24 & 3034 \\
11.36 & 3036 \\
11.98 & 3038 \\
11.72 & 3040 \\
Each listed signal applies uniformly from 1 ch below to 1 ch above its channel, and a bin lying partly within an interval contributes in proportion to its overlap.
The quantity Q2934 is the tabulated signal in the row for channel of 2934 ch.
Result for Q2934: 13.32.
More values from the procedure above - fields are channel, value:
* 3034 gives 11.24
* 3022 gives 11.87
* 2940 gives 12.22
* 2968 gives 12.42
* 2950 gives 12.74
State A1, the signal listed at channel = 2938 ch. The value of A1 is 13.09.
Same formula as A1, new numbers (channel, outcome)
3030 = 10.36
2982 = 11.82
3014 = 11.62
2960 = 12.76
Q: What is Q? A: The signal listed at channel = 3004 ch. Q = 12.3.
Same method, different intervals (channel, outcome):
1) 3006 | 12.22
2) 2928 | 14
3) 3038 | 11.98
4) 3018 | 12.41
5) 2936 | 12.87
